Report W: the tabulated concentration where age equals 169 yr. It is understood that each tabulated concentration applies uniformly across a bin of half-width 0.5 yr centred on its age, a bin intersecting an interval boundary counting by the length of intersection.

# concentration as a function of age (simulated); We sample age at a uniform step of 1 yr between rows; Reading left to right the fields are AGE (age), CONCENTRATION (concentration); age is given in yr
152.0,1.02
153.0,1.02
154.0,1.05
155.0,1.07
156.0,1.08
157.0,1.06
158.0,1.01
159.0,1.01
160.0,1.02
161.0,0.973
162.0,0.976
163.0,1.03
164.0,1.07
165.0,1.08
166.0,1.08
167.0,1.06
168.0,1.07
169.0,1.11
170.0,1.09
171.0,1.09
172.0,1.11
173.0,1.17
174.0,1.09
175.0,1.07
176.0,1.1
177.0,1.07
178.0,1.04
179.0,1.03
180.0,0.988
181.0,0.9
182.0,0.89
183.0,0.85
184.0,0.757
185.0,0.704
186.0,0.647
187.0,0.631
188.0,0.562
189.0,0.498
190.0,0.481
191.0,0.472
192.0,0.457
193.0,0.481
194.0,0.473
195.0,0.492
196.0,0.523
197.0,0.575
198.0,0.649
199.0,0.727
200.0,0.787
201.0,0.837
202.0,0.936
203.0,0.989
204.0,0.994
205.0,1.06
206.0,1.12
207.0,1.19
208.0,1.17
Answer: 1.11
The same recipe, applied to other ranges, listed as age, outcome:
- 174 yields 1.09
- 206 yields 1.12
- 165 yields 1.08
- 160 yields 1.02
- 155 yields 1.07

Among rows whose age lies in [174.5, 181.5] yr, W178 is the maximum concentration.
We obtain 1.1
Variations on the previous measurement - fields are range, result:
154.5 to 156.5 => 1.08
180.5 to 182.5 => 0.9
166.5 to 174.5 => 1.17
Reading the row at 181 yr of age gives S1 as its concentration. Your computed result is 0.9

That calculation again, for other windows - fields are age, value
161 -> 0.973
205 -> 1.06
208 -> 1.17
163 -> 1.03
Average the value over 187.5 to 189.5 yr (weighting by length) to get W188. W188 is 0.53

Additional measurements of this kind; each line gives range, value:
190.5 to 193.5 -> 0.47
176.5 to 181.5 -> 1.01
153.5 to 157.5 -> 1.06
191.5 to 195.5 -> 0.476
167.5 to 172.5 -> 1.09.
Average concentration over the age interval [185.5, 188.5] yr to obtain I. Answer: 0.613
